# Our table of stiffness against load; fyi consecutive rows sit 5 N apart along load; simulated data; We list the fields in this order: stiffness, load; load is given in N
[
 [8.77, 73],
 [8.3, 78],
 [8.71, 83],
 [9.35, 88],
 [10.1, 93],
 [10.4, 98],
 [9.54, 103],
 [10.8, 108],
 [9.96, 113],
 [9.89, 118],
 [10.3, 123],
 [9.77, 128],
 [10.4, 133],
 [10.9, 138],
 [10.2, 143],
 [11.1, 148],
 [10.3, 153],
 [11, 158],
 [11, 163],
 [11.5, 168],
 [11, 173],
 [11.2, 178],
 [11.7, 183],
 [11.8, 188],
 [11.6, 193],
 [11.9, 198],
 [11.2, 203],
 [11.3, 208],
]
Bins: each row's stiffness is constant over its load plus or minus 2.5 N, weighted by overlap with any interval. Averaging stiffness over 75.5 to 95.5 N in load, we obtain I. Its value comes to 9.12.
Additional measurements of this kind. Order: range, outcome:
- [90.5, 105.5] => 10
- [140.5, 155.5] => 10.5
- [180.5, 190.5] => 11.8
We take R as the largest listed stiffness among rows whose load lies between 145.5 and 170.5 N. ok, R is 11.5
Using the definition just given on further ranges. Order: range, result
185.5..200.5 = 11.9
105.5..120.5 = 10.8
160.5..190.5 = 11.8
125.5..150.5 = 11.1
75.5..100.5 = 10.4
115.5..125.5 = 10.3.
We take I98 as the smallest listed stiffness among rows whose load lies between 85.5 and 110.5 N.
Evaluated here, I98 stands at 9.35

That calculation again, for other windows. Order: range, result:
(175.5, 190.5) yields 11.2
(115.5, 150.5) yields 9.77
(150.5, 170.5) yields 10.3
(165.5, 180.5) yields 11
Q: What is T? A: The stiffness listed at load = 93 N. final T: 10.1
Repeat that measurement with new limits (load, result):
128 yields 9.77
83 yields 8.71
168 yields 11.5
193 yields 11.6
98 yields 10.4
